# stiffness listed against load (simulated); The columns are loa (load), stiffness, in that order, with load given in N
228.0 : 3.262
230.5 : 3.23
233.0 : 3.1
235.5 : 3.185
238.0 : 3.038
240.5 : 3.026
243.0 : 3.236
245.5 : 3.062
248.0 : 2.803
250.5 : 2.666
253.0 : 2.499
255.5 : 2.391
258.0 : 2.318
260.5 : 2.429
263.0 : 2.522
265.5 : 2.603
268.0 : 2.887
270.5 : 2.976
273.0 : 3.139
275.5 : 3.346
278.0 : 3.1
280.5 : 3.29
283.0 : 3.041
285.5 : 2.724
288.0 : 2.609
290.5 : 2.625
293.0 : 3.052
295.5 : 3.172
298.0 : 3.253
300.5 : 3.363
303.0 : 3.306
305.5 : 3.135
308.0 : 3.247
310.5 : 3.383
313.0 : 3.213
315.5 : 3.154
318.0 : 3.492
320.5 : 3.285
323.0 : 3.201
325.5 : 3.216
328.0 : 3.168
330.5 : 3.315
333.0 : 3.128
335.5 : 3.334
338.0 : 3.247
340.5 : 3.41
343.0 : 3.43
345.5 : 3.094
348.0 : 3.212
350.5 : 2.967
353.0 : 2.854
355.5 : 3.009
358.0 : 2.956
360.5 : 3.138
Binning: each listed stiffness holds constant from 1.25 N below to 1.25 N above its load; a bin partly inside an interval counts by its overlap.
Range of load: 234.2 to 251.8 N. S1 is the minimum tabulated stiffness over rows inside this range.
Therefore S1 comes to 2.666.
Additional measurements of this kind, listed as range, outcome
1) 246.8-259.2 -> 2.318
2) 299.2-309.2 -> 3.135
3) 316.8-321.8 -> 3.285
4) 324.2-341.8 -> 3.128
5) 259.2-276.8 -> 2.429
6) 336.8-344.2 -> 3.247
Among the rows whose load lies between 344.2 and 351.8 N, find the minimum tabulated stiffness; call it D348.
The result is 2.967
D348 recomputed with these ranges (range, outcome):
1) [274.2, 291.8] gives 2.609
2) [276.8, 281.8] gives 3.1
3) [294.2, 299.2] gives 3.172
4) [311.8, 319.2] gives 3.154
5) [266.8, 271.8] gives 2.887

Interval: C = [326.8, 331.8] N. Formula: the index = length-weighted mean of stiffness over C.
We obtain 3.24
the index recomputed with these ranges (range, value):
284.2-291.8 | 2.66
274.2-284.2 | 3.19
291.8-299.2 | 3.16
